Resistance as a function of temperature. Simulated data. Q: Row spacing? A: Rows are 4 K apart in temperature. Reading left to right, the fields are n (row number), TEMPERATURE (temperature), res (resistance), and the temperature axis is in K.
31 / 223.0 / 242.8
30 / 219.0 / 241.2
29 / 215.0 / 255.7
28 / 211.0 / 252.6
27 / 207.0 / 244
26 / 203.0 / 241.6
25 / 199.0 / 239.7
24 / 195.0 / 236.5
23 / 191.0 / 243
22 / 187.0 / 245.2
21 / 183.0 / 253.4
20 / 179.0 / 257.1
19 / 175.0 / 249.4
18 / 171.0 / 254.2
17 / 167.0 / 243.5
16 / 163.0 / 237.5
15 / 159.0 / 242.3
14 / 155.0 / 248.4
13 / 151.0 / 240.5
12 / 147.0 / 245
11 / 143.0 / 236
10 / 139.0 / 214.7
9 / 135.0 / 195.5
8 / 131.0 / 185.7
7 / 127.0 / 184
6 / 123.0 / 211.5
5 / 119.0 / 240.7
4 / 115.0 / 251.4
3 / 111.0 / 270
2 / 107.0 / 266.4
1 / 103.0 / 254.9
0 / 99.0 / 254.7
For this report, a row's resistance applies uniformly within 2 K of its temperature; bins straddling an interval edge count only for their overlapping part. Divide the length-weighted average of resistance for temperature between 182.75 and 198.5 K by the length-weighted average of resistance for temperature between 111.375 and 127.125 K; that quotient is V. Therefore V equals 1.05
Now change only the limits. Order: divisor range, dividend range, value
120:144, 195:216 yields 1.20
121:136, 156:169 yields 1.25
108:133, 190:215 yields 1.08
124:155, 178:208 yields 1.13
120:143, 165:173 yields 1.22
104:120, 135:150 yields 0.88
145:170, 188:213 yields 1.00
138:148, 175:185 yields 1.09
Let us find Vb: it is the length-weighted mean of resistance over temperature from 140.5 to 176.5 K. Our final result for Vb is 244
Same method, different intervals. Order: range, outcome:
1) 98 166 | 234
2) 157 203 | 245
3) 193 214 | 243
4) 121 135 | 194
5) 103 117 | 262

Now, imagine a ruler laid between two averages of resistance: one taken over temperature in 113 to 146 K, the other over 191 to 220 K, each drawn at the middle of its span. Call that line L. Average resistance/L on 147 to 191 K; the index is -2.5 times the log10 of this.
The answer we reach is -0.074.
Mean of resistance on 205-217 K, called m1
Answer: 251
